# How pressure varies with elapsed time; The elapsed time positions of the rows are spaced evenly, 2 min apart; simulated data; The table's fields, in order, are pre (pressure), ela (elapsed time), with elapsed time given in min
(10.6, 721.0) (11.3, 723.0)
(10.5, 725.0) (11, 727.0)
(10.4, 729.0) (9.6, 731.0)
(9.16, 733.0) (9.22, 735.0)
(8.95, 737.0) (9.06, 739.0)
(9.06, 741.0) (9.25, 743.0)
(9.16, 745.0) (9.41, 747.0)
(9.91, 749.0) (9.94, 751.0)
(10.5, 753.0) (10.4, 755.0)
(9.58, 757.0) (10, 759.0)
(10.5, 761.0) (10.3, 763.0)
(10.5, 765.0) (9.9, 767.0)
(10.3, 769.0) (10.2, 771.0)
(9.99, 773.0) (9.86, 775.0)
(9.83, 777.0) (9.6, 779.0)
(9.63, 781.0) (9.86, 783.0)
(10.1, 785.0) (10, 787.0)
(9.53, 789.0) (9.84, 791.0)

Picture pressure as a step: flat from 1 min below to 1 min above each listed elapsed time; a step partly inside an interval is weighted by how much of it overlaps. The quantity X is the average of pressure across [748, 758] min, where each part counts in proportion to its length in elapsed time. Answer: 10.1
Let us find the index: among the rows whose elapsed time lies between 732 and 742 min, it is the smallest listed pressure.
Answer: 8.95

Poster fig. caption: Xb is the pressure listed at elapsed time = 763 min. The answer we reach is 10.3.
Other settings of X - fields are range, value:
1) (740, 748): 9.22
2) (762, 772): 10.2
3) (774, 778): 9.84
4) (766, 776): 10.1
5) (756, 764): 10.1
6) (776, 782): 9.69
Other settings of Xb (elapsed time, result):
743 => 9.25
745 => 9.16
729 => 10.4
